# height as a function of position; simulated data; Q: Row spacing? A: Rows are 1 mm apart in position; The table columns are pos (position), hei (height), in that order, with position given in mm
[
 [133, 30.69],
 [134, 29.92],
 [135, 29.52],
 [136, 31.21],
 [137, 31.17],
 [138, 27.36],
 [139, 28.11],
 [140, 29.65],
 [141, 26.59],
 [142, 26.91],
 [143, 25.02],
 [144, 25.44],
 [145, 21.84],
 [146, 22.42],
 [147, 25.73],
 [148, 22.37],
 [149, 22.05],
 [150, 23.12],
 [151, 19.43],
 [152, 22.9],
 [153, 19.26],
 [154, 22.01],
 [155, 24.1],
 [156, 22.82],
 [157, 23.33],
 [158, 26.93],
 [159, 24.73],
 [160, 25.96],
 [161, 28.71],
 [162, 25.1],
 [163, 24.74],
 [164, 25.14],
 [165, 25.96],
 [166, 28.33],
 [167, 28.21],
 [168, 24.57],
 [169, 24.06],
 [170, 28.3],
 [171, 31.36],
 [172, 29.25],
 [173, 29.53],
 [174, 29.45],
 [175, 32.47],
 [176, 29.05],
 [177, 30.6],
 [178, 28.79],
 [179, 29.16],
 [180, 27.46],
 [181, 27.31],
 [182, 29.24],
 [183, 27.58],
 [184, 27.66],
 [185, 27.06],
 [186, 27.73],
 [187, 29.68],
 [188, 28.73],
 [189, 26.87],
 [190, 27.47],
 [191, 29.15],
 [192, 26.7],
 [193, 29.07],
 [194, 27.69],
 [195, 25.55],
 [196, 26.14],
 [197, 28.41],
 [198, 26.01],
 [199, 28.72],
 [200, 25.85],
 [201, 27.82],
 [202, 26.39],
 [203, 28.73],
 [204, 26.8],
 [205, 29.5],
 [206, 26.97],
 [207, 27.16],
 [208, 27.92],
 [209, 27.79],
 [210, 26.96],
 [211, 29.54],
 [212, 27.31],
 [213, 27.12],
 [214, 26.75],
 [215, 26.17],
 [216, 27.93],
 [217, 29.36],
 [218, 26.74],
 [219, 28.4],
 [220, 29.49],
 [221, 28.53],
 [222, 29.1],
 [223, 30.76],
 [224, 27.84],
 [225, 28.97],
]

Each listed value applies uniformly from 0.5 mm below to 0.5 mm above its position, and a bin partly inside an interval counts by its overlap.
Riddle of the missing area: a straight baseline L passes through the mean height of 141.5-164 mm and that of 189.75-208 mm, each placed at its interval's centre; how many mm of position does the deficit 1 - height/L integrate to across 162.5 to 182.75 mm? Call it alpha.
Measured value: -2.2 mm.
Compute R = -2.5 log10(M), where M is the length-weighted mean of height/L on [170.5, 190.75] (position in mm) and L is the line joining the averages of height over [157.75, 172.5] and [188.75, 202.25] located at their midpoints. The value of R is -0.07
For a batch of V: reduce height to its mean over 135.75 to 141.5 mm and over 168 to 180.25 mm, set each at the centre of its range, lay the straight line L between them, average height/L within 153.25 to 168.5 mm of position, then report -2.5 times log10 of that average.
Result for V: 0.15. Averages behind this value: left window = 28.9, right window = 29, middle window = 25.3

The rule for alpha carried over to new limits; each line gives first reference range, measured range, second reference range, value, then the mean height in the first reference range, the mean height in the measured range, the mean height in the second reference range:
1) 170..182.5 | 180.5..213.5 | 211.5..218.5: 0.8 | 29.4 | 27.7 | 27.3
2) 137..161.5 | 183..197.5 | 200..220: -0.6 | 24.6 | 27.7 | 27.7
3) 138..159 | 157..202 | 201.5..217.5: -3.0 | 24.1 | 27.6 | 27.6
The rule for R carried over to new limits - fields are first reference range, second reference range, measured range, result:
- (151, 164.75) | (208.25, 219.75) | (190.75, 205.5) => -0.032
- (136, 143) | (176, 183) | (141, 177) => 0.119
